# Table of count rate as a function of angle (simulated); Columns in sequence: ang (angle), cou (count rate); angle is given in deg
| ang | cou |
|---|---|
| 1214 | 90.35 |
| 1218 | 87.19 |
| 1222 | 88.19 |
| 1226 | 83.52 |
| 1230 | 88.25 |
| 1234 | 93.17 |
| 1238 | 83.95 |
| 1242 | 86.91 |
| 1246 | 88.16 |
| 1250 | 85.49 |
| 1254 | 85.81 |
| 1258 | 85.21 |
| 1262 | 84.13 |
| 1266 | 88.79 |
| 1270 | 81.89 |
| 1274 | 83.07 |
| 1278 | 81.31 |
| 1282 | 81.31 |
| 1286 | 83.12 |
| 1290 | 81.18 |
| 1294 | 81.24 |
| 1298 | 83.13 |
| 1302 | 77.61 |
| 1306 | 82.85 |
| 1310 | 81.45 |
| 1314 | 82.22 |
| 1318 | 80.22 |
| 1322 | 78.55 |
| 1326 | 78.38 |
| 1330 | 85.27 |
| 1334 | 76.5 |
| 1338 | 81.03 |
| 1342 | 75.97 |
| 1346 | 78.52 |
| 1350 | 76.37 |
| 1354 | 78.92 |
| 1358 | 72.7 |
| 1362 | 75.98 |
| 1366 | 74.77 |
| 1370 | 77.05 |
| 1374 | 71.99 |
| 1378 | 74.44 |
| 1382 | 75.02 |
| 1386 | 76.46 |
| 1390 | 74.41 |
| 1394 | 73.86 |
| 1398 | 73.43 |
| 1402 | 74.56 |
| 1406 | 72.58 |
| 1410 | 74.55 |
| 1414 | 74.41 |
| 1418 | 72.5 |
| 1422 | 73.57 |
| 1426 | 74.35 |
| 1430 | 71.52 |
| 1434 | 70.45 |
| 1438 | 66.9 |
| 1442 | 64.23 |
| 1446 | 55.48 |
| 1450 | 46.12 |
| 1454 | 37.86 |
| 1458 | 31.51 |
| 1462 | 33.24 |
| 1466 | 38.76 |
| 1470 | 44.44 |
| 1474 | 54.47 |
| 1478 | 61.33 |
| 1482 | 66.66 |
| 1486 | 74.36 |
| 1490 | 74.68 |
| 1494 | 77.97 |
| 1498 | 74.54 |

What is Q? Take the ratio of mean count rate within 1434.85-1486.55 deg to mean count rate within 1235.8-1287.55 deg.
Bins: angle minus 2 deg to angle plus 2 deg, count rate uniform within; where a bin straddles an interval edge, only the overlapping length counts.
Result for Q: 0.6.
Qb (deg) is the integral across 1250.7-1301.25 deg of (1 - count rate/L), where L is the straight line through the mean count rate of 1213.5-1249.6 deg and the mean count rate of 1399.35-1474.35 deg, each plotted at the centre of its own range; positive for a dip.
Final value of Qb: -1.1 deg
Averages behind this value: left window 87.5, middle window 83.3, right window 59.8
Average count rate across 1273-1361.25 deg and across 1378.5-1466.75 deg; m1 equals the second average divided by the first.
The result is 0.81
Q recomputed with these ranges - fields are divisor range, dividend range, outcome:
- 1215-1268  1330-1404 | 0.87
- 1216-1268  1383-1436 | 0.85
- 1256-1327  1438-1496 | 0.67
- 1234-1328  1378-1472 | 0.76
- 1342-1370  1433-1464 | 0.66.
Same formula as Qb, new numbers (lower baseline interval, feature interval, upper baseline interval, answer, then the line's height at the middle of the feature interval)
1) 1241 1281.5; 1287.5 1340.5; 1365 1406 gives -0.2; 80.5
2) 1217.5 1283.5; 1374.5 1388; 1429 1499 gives -1.3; 68.5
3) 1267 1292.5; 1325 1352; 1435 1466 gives -3.2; 70.5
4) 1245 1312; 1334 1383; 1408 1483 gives -3.3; 71.3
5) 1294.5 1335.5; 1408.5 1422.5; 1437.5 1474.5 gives -4.4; 56.1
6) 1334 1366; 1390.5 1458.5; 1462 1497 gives 1.6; 67.4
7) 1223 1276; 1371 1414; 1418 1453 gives -2.7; 69.8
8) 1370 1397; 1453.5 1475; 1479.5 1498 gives 9.9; 73.5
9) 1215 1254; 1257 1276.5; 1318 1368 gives 0.0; 84.4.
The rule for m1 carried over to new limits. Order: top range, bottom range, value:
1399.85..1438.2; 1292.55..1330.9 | 0.90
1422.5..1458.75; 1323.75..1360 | 0.76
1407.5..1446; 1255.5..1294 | 0.85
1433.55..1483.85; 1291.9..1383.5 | 0.65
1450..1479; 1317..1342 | 0.54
